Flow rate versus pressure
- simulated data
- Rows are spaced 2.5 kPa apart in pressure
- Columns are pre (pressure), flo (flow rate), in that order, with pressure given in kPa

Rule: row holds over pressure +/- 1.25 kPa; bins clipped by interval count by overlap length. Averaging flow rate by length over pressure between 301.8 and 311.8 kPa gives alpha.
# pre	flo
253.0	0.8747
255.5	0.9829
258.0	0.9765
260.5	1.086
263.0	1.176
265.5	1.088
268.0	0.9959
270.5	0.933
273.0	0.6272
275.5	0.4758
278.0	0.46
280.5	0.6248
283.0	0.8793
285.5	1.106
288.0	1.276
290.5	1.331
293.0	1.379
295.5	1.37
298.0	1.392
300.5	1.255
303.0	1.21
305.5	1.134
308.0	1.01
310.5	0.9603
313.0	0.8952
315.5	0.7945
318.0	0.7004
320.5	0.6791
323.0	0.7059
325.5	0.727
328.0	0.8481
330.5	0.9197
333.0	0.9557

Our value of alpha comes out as 1.08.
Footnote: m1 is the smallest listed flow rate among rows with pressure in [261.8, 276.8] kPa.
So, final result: 0.4758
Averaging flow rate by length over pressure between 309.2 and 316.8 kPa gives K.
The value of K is 0.883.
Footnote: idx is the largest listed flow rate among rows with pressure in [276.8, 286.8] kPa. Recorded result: 1.106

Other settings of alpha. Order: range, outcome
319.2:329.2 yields 0.739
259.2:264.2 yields 1.13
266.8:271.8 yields 0.961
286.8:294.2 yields 1.33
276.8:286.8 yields 0.772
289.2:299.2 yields 1.37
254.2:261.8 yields 1.02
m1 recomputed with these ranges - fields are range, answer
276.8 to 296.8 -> 0.46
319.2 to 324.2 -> 0.6791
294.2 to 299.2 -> 1.37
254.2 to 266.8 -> 0.9765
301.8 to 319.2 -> 0.7004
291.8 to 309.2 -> 1.01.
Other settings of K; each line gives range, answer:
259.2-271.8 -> 1.05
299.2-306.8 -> 1.2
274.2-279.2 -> 0.47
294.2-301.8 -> 1.34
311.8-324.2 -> 0.755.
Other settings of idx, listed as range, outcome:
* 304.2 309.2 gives 1.134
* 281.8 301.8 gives 1.392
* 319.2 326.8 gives 0.727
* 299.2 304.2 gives 1.255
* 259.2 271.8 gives 1.176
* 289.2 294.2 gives 1.379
